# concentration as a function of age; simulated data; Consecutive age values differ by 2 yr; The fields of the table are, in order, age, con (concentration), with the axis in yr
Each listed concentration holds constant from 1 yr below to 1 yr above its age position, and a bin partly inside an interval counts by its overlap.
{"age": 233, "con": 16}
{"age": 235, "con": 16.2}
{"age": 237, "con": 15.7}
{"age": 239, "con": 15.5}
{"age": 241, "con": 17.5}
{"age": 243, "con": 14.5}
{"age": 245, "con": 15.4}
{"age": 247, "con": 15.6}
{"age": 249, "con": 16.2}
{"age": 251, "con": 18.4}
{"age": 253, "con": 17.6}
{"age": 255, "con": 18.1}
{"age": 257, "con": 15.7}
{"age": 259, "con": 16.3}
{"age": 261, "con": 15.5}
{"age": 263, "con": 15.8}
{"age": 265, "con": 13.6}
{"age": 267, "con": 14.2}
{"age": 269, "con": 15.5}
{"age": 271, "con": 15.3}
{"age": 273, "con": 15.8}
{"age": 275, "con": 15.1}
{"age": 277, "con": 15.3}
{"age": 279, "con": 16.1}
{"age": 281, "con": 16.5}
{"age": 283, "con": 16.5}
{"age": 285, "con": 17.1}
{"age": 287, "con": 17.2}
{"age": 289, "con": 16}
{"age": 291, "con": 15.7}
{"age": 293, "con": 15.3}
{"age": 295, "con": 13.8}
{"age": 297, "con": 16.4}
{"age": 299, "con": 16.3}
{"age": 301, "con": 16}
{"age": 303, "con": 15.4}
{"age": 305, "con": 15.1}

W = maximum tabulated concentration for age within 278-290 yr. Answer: 17.2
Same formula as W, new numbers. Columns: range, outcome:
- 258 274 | 16.3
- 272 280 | 16.1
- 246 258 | 18.4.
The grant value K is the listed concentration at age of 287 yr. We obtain 17.2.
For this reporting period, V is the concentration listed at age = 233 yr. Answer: 16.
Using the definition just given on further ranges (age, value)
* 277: 15.3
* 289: 16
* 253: 17.6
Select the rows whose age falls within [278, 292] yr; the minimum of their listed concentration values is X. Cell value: 15.7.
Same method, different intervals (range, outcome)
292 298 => 13.8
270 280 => 15.1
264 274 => 13.6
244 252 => 15.4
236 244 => 14.5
